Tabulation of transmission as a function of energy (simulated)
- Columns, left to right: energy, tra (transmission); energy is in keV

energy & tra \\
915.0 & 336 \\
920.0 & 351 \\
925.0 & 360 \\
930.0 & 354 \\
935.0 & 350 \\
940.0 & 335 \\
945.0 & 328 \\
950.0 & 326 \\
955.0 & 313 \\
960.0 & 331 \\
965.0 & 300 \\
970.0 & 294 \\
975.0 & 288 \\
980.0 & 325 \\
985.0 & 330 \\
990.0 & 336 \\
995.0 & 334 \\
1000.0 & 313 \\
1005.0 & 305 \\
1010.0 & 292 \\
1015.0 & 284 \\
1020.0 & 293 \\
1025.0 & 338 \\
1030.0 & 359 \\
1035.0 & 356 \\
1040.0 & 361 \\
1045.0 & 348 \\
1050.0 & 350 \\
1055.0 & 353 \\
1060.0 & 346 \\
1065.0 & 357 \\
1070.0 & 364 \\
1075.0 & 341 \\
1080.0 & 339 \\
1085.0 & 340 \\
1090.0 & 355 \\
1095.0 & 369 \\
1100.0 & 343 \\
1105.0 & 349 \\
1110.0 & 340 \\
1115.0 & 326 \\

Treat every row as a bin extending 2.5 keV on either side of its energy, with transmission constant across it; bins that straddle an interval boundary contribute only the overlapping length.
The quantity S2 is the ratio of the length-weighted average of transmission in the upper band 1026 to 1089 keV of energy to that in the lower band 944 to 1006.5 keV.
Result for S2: 1.11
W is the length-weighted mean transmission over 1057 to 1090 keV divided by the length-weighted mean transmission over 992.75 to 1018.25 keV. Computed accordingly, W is 1.1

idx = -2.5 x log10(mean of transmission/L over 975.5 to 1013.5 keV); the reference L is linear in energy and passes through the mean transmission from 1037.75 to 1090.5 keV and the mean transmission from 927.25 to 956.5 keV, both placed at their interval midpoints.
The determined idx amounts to 0.082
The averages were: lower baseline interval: 335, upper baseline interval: 350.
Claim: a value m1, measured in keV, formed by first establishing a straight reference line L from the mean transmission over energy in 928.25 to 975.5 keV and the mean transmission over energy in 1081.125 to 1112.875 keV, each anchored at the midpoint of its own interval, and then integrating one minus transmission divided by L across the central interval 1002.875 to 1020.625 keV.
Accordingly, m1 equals 2.14 keV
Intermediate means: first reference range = 323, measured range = 293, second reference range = 349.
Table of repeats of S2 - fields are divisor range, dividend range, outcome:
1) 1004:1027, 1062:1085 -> 1.16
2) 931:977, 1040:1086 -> 1.09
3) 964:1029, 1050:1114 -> 1.12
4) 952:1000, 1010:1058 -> 1.06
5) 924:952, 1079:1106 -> 1.02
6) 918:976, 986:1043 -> 0.99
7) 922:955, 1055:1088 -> 1.02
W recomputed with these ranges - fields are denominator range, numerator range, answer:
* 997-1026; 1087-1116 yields 1.15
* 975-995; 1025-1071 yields 1.09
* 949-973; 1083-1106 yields 1.13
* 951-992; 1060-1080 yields 1.12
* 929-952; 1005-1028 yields 0.90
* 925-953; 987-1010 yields 0.94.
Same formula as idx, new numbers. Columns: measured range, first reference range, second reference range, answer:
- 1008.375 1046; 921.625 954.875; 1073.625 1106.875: 0.05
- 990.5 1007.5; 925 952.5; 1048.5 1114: 0.08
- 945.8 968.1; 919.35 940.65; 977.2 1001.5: 0.08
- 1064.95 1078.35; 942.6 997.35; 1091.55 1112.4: -0.03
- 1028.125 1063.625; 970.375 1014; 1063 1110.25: -0.06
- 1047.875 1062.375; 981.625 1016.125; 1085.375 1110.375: -0.04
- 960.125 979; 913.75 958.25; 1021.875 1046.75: 0.14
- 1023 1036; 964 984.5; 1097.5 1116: -0.10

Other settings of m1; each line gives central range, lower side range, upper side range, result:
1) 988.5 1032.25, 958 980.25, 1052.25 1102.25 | 0.8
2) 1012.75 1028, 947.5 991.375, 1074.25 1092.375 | 1.0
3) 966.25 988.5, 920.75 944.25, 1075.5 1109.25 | 2.4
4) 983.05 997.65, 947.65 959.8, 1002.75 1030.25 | -0.9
